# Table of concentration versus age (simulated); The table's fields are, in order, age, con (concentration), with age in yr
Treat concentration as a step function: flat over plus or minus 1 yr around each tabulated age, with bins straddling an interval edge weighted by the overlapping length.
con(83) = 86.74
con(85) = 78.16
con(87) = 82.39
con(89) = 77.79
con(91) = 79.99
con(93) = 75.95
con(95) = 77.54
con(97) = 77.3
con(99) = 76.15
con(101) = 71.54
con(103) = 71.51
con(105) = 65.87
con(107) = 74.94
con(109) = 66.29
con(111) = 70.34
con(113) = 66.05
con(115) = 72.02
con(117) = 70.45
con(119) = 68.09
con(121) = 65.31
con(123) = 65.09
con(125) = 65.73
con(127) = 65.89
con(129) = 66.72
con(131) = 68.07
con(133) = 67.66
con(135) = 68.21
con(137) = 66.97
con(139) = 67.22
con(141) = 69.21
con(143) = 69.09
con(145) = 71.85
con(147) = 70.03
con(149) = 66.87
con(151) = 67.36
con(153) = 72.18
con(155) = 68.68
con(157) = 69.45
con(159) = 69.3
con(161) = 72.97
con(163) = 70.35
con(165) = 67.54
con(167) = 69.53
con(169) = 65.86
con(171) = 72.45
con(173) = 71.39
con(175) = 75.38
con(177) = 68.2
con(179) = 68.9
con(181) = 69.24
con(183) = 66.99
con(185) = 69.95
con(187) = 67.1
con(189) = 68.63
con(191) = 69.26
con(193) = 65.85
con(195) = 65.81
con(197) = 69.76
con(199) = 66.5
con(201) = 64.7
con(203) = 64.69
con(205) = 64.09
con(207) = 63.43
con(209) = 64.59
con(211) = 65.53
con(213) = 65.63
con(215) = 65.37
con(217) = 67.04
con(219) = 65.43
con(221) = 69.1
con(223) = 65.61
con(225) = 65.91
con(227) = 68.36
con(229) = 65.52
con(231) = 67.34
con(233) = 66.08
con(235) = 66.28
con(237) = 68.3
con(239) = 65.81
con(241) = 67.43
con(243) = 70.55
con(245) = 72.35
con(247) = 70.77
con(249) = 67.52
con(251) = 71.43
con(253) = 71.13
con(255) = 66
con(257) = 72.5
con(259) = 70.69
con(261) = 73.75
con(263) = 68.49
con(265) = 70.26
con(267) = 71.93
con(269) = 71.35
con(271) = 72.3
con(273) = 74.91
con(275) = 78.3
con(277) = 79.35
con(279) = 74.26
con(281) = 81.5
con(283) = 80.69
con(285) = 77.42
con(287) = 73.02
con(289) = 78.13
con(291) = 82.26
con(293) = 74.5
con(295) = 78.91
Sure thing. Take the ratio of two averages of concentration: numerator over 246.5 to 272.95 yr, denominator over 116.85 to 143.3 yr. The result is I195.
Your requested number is 1.1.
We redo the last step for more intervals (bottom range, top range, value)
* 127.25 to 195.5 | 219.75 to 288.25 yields 1.03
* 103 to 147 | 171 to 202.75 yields 1.00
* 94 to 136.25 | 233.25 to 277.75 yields 1.02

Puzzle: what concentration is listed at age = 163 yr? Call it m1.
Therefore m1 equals 70.35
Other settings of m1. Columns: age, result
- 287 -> 73.02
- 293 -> 74.5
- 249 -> 67.52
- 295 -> 78.91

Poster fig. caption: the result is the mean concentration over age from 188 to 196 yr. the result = 67.4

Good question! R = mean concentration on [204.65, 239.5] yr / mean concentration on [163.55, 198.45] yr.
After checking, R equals 0.96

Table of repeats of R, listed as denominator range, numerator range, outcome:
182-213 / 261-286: 1.13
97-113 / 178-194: 0.96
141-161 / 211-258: 0.97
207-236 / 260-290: 1.13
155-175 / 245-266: 1.00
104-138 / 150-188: 1.03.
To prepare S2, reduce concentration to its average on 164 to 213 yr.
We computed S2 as 67.7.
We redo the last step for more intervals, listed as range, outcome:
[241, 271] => 70.6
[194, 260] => 67.3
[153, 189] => 69.6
